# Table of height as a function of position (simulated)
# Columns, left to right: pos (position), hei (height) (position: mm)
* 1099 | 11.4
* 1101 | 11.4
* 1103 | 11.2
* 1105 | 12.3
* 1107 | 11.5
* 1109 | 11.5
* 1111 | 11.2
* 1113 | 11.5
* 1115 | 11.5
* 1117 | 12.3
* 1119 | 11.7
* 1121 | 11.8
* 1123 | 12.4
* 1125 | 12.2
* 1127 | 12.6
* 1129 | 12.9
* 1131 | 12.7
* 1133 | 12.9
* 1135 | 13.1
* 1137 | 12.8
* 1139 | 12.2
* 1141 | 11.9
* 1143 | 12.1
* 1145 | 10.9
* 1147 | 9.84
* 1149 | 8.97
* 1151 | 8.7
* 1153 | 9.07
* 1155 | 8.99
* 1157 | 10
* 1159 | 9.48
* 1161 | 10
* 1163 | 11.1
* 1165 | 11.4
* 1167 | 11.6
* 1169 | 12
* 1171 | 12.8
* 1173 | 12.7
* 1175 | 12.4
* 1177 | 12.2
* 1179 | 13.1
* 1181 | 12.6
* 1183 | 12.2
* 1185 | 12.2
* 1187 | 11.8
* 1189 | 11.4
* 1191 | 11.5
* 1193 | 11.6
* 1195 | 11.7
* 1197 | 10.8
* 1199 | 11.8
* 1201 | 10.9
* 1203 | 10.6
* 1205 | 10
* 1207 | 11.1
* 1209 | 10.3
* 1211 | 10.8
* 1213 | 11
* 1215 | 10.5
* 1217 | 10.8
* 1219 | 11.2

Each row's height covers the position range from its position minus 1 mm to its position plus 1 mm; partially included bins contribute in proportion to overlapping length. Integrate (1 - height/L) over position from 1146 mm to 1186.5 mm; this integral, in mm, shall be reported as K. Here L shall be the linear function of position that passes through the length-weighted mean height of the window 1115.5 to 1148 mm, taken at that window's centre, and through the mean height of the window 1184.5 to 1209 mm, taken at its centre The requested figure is 1.9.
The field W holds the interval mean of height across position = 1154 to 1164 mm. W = 9.91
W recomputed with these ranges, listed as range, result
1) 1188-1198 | 11.4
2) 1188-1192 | 11.4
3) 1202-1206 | 10.3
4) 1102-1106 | 11.8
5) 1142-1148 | 10.9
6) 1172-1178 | 12.4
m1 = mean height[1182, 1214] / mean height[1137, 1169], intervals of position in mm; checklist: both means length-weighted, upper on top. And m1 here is 1.1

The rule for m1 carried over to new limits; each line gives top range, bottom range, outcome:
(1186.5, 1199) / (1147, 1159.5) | 1.24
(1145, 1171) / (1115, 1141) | 0.82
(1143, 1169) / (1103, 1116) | 0.88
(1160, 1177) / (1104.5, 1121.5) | 1.01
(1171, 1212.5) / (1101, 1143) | 0.96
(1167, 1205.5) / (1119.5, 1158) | 1.04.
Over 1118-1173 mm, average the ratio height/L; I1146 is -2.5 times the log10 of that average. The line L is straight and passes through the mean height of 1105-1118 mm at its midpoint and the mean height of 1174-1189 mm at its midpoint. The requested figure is 0.054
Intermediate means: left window 11.6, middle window 11.4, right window 12.3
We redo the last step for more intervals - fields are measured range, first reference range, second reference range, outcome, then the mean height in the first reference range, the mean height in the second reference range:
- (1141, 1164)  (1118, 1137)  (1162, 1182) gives 0.226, 12.5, 12.2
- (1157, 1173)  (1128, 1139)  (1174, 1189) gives 0.115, 12.8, 12.3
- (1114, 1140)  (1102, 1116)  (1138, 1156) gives -0.136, 11.5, 10.3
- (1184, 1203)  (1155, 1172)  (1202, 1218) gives -0.072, 10.9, 10.6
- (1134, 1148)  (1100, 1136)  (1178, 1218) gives 0.000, 12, 11.3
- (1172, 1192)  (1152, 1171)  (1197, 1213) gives -0.148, 10.5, 10.8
